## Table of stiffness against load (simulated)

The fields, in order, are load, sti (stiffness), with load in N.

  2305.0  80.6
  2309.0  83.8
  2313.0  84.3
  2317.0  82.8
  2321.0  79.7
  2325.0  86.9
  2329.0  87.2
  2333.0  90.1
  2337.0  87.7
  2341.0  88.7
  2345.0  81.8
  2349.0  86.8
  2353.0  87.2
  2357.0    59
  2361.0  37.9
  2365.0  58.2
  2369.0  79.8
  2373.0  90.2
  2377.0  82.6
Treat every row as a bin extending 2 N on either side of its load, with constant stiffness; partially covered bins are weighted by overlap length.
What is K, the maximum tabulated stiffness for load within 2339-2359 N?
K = 88.7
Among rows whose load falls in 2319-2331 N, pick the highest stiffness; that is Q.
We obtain 87.2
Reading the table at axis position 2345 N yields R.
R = 81.8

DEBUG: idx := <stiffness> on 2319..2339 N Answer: 86.3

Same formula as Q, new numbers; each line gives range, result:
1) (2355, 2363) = 59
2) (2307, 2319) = 84.3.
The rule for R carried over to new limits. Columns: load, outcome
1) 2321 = 79.7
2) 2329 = 87.2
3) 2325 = 86.9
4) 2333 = 90.1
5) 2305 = 80.6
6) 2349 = 86.8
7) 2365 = 58.2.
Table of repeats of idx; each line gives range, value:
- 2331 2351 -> 87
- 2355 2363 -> 48.5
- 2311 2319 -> 83.5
